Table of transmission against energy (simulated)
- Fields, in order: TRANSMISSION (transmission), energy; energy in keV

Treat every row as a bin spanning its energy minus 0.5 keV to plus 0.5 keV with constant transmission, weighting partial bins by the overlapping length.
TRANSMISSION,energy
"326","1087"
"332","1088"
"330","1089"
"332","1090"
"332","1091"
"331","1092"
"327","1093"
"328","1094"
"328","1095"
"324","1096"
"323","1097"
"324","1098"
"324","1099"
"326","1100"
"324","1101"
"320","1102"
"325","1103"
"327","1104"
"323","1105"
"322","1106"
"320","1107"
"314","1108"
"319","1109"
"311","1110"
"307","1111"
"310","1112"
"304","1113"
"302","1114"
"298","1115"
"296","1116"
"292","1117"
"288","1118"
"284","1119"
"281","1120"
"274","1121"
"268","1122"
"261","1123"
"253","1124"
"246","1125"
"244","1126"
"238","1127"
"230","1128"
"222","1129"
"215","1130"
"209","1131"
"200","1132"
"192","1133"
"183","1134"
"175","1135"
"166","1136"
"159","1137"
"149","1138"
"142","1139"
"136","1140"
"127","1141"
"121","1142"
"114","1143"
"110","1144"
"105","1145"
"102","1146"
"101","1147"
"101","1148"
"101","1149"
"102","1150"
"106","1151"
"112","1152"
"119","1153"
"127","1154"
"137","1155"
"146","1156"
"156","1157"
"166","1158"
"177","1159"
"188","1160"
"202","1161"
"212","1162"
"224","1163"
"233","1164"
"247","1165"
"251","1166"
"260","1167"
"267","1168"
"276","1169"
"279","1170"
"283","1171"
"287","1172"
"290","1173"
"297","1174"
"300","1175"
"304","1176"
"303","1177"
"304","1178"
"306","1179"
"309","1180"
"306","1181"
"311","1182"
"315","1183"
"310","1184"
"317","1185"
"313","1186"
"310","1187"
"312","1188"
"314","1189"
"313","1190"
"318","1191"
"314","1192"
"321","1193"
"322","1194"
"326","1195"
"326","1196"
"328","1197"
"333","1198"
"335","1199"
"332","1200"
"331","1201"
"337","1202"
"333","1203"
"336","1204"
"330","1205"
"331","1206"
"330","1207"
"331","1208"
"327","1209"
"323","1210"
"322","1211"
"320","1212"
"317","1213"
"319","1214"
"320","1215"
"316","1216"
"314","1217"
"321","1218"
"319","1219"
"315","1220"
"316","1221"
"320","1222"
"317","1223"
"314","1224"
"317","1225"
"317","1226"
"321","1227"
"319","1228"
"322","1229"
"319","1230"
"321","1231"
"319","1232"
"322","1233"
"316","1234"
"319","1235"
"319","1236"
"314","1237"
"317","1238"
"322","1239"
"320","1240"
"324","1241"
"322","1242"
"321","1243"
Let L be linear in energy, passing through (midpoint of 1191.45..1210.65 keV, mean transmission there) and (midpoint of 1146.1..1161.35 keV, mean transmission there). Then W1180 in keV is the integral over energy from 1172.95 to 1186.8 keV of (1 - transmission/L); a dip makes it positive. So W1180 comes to -3.8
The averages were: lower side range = 135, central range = 307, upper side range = 329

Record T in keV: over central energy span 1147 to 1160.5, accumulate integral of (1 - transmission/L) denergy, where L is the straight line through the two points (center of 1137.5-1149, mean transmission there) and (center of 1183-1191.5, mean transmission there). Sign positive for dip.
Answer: 2.8 keV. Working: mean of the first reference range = 118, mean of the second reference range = 313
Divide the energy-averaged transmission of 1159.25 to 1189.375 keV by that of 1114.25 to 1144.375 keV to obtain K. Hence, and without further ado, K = 1.3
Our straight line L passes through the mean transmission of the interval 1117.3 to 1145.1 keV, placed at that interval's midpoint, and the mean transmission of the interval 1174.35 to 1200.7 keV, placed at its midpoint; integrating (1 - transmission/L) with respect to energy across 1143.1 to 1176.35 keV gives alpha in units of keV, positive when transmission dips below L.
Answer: 9.3 keV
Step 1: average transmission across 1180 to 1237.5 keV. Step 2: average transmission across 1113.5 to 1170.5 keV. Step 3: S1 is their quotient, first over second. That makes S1 1.64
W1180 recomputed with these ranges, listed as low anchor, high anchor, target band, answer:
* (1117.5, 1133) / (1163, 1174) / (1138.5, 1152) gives 7.5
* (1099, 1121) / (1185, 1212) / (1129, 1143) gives 6.5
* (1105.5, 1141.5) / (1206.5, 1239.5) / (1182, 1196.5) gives -1.1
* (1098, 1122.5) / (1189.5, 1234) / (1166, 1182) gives 1.3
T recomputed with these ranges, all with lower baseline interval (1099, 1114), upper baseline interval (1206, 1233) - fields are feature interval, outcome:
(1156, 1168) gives 4.09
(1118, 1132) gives 3.09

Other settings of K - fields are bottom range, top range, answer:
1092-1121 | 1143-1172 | 0.56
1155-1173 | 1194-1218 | 1.45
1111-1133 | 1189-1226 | 1.23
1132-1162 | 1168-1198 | 2.18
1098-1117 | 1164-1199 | 0.96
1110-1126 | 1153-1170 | 0.72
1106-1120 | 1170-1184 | 0.99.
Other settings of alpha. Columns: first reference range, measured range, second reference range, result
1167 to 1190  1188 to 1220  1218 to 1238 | -1.53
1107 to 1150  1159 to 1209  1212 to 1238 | -4.13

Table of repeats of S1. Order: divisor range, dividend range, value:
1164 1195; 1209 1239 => 1.07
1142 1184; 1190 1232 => 1.53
